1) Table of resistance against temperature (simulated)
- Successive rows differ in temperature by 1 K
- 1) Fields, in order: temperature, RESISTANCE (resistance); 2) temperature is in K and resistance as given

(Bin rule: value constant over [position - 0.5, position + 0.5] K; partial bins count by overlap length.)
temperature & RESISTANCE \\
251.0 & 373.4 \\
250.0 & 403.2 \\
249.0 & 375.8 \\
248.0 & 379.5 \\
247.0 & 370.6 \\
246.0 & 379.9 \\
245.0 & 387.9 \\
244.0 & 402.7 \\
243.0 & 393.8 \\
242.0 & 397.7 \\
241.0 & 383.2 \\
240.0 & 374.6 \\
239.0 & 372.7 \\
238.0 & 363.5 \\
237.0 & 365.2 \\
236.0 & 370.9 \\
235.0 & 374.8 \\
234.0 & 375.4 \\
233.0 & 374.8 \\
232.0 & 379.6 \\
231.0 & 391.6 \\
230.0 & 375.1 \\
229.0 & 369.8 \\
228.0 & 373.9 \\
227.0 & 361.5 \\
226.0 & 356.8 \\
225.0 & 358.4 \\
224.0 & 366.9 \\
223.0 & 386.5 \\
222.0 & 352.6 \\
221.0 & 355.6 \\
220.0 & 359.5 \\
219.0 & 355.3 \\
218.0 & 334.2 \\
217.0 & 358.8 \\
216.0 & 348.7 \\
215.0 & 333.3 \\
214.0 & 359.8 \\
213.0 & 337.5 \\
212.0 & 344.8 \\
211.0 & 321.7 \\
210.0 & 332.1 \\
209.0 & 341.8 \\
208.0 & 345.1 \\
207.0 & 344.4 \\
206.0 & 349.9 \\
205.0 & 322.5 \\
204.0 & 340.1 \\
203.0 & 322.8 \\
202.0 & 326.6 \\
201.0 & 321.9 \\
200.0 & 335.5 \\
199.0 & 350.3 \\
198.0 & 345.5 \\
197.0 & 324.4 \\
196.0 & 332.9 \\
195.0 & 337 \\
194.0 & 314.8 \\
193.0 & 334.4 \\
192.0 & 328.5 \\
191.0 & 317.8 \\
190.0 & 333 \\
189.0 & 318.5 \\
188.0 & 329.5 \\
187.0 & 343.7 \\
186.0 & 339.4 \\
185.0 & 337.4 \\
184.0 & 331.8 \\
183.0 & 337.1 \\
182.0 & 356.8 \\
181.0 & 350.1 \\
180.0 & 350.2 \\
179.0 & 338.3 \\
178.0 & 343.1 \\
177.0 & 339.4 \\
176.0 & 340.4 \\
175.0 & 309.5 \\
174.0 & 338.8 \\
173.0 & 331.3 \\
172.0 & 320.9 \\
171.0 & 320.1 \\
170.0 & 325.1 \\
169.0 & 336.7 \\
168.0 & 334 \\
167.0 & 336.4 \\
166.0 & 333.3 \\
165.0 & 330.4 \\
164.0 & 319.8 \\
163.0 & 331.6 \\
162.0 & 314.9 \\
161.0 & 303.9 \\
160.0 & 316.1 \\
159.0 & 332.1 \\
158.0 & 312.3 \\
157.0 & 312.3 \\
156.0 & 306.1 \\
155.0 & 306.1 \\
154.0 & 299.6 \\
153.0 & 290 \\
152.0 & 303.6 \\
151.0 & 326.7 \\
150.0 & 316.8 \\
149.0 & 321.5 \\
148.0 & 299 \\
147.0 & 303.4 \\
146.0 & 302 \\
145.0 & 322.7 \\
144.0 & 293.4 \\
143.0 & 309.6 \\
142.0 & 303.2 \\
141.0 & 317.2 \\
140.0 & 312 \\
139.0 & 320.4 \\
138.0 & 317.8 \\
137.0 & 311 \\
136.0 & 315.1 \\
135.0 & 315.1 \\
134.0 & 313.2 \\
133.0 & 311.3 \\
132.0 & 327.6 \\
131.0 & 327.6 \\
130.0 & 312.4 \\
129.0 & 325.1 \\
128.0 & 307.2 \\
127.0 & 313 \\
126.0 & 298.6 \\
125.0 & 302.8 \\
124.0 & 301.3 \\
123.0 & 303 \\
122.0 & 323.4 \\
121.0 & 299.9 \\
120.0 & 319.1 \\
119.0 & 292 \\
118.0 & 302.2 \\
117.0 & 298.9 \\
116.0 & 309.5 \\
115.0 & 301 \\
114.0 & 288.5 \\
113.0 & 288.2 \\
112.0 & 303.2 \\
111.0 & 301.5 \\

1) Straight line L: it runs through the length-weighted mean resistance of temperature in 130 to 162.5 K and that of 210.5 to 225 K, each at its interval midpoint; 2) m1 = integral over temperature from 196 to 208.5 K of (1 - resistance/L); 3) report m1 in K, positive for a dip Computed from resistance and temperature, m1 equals 0.3 K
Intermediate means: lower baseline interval 312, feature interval 336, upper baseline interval 351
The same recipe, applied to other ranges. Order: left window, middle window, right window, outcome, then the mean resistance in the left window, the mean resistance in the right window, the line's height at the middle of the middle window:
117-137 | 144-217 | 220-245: 3.0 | 311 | 374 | 343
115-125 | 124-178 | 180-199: 0.3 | 305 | 335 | 318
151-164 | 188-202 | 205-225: 0.2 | 312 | 348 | 336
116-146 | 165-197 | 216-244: 0.7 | 311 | 370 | 341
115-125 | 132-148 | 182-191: 0.1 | 305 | 334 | 314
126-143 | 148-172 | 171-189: 0.6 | 315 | 337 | 327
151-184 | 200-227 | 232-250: 1.1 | 326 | 380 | 360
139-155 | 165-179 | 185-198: -0.5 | 308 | 330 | 321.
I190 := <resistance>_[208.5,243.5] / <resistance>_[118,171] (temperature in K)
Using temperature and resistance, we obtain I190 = 1.16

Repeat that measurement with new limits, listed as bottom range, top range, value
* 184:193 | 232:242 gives 1.13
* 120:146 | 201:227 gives 1.11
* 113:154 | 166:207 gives 1.08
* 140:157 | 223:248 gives 1.22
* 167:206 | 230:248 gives 1.14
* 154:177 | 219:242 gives 1.15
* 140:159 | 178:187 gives 1.11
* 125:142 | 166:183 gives 1.07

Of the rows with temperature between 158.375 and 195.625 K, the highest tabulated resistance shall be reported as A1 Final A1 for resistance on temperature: 356.8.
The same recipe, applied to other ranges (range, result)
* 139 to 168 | 336.4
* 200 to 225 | 386.5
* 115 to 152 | 327.6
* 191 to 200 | 350.3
